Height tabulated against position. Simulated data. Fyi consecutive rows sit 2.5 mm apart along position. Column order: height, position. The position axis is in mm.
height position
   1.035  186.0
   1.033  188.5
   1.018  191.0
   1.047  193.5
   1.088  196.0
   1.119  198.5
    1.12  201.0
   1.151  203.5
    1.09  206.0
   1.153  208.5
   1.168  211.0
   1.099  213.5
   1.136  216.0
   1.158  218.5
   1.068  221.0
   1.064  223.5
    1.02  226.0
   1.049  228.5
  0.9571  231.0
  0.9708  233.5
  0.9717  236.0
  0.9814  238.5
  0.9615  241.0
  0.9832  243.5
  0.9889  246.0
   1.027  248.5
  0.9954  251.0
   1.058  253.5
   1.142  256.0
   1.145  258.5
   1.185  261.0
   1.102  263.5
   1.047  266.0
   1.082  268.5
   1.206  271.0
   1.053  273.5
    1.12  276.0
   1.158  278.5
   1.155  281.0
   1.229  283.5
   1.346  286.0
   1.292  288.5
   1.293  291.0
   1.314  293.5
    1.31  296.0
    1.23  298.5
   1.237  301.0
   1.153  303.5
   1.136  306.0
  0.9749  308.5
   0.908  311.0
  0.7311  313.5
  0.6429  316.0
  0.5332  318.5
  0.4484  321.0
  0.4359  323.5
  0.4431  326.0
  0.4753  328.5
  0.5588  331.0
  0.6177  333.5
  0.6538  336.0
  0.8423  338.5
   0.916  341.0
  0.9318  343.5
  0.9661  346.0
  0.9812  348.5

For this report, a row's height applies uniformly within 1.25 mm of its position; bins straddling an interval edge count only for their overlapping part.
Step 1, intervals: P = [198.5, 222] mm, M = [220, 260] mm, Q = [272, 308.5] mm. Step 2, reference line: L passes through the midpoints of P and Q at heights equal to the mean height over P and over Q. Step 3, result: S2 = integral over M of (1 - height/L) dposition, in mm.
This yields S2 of 4.58 mm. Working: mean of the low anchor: 1.13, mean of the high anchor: 1.21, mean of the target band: 1.02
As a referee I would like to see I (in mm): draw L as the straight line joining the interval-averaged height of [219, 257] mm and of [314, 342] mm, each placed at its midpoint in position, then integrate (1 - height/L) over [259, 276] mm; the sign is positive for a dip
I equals -4.5 mm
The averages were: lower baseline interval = 1.02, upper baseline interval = 0.598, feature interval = 1.11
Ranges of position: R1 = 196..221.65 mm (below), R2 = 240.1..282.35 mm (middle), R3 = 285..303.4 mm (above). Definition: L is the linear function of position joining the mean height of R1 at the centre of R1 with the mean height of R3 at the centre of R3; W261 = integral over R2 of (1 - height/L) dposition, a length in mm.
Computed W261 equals 4.7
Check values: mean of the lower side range 1.13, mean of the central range 1.08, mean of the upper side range 1.28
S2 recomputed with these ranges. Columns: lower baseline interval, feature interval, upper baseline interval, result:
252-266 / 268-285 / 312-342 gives -2.9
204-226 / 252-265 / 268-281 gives 0.0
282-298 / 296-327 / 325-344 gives 5.4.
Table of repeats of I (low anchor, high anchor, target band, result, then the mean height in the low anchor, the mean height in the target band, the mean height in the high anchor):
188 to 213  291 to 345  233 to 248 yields 0.51 mm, 1.1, 0.979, 0.844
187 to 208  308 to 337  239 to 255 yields -1.92 mm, 1.09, 1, 0.609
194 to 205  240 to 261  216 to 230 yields 0.10 mm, 1.11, 1.08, 1.05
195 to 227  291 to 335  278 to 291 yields -4.64 mm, 1.11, 1.25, 0.844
